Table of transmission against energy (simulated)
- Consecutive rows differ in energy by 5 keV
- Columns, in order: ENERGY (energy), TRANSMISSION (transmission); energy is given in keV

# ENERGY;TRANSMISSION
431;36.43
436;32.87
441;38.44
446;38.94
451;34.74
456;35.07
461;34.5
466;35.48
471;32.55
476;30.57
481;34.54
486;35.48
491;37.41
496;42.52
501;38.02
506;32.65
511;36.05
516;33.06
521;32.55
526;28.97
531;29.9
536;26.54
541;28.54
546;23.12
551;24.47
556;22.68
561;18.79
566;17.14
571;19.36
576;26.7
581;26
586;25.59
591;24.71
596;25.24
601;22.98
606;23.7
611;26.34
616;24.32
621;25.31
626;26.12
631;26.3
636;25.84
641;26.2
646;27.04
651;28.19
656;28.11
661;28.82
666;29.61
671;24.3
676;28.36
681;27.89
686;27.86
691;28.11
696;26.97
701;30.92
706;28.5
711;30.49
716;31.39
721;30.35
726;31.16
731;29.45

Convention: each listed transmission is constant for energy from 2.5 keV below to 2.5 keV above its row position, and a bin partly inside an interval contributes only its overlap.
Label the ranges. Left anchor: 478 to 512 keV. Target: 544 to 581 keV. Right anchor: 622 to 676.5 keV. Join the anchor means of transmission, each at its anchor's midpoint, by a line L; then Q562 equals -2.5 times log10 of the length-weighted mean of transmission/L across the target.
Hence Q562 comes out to 0.42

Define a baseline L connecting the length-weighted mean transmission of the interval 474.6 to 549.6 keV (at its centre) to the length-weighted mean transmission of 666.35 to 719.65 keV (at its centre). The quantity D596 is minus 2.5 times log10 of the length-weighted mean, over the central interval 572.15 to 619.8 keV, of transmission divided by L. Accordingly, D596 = 0.23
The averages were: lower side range 32.6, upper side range 28.6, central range 24.9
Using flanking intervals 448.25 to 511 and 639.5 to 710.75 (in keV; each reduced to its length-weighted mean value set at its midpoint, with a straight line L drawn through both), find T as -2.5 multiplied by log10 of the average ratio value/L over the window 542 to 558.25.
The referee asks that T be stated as 0.34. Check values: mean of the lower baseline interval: 35.3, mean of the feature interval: 23.9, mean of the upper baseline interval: 28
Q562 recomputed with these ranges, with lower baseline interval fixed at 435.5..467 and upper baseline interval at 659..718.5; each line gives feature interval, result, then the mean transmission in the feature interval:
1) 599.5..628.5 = 0.24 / 24.9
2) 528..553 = 0.24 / 26.6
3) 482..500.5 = -0.10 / 38.1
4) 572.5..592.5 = 0.24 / 25.5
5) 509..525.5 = 0.02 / 33.2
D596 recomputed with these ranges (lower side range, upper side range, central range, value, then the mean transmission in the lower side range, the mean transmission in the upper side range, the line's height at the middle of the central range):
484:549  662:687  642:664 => 0.01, 32.6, 27.7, 28.3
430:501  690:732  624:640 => 0.21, 35.7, 29.8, 31.7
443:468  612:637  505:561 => 0.10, 35.8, 25.6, 31.1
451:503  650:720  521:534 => 0.13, 35.5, 28.6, 33.9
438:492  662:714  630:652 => 0.12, 35.2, 28.3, 29.8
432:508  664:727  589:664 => 0.19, 35.6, 28.9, 30.9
